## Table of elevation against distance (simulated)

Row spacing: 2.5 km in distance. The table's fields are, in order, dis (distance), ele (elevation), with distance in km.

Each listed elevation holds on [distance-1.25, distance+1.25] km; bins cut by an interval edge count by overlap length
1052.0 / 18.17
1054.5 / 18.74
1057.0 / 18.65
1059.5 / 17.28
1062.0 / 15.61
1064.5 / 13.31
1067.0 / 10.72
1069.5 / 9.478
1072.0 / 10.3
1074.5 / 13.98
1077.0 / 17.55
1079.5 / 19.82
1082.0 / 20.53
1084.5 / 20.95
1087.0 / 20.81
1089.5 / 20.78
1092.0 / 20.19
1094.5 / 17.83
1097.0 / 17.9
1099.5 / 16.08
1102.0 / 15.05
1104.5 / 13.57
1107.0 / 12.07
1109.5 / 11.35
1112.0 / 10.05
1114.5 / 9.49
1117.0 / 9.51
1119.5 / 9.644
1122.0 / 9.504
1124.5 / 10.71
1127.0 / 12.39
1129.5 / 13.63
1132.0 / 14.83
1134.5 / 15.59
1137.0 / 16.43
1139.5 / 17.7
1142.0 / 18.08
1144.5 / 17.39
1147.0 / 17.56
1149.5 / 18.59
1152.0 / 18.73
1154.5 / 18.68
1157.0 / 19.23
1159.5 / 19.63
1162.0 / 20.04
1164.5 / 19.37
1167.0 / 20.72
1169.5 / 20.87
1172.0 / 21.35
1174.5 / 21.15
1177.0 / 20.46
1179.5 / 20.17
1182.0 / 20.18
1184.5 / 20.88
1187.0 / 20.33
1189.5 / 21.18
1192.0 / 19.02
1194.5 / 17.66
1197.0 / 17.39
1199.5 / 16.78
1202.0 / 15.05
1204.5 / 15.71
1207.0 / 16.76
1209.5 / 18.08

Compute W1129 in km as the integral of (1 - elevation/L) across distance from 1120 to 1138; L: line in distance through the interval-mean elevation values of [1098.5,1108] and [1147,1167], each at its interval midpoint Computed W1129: 3.8 km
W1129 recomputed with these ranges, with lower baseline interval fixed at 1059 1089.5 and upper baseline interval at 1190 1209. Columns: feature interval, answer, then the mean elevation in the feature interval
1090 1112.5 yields 1.38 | 15.3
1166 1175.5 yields -2.34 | 21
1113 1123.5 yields 4.37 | 9.58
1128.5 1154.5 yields -0.55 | 17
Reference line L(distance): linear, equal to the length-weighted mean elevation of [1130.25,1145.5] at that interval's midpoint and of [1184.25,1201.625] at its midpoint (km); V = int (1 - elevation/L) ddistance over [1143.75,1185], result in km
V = -4.9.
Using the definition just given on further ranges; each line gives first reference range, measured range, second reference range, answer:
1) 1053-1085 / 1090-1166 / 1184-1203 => 7.5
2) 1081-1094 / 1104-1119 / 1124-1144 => 5.9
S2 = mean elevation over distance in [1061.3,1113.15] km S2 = 15.6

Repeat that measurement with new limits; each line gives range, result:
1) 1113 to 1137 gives 11.9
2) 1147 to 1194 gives 19.9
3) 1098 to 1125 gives 11.6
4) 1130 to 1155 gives 17.2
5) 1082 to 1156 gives 15.4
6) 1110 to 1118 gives 9.85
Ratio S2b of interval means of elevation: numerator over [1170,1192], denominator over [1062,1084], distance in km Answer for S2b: 1.40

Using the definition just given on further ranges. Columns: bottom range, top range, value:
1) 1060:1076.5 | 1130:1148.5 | 1.31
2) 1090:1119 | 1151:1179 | 1.43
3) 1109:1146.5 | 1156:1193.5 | 1.54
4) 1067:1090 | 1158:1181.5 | 1.22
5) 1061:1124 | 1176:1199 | 1.34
